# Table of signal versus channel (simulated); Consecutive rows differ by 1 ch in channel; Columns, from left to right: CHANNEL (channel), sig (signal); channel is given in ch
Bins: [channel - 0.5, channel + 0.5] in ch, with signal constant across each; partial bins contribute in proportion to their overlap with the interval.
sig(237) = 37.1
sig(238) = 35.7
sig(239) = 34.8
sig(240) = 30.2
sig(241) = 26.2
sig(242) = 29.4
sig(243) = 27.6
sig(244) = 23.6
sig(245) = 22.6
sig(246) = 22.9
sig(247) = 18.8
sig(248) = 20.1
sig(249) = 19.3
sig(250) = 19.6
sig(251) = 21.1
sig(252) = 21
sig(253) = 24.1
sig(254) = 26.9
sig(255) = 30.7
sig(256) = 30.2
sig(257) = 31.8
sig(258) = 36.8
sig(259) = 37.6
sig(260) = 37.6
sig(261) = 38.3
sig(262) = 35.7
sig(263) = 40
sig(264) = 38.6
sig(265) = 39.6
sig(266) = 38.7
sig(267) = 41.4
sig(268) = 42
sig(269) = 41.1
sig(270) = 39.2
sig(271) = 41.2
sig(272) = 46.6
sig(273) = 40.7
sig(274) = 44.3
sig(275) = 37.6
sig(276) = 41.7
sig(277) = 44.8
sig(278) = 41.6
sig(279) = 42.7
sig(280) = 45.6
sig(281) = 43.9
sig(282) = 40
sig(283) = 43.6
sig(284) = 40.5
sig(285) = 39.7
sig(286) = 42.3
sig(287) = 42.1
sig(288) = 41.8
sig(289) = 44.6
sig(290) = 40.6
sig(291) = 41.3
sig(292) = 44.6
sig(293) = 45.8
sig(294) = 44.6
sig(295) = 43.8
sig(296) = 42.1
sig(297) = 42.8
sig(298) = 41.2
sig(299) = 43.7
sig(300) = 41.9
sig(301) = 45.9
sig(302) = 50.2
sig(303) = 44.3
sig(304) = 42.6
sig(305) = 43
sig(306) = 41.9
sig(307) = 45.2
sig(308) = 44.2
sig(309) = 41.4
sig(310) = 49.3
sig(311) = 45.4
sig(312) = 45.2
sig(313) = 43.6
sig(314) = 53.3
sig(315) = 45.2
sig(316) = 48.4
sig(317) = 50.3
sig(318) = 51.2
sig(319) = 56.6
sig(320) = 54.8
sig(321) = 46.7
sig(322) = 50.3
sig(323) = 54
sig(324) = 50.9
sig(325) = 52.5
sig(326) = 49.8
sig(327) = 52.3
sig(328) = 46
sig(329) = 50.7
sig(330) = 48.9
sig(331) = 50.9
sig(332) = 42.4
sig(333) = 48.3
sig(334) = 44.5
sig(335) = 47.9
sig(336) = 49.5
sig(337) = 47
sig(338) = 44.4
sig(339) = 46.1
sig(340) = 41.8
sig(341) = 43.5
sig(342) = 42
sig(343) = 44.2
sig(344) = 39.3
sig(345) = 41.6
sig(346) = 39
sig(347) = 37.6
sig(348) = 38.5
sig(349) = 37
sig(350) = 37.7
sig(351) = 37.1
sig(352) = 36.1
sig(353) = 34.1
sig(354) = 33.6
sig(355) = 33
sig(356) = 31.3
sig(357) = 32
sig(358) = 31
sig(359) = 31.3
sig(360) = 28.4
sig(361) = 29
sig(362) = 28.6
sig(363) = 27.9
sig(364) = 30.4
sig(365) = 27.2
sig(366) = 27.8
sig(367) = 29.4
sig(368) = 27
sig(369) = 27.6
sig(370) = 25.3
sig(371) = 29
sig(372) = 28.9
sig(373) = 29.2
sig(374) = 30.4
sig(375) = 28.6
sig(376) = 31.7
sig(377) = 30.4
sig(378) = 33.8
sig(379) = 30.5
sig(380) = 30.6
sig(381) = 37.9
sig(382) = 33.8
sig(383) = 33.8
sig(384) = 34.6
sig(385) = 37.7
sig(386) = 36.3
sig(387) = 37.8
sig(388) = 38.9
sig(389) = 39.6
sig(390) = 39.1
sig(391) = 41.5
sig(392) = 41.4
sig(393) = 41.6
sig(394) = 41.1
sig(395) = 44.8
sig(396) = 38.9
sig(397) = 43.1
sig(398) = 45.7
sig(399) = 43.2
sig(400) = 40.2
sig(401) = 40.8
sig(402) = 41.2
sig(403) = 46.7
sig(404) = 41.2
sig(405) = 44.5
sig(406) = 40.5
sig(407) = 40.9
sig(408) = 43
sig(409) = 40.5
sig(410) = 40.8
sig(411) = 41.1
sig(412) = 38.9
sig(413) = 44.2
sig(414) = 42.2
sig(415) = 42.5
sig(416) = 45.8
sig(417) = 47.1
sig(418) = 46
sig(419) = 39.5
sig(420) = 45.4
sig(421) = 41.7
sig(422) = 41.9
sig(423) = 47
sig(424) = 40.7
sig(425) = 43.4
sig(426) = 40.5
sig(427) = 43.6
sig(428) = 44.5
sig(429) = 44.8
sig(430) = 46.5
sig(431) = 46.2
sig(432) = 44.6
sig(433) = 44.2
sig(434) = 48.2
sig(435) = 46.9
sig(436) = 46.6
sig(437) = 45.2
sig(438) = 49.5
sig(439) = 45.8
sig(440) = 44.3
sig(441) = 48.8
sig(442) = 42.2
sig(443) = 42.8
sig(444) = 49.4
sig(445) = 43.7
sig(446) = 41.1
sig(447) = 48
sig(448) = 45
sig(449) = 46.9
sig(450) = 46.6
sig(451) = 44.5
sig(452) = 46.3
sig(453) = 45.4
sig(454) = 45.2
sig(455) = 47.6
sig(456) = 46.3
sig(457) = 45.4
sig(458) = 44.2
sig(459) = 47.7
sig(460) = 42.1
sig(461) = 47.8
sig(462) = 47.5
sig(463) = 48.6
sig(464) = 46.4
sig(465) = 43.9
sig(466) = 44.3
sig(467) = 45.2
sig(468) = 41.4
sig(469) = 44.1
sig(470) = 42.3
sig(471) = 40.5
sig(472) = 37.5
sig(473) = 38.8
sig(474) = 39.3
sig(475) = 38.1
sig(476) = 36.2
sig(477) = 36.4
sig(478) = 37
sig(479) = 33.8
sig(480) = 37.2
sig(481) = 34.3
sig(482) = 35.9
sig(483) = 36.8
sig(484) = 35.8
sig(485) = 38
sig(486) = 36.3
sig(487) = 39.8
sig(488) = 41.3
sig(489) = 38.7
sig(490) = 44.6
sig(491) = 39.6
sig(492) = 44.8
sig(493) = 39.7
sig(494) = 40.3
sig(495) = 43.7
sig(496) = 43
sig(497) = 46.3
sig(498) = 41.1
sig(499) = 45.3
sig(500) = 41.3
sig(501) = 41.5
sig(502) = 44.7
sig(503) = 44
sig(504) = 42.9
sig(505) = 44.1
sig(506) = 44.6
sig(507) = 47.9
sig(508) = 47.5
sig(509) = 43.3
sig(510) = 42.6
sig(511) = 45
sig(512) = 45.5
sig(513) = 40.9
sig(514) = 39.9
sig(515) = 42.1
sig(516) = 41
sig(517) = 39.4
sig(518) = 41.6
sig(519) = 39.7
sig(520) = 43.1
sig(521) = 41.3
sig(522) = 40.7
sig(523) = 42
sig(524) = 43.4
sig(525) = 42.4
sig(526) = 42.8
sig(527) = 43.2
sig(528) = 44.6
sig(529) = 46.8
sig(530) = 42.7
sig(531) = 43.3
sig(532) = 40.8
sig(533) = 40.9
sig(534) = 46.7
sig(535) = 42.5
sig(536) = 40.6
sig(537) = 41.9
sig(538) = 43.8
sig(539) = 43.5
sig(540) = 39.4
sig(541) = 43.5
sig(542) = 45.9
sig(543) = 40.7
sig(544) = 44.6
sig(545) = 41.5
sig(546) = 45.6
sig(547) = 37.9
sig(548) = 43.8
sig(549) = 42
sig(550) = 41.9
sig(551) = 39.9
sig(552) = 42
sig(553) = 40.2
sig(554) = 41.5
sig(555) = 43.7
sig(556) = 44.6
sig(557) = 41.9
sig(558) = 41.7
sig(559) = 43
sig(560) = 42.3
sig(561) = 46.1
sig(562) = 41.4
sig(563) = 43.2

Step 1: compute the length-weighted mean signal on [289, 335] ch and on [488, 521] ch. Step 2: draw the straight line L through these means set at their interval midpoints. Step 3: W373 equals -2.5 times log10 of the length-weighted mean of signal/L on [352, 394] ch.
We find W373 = 0.36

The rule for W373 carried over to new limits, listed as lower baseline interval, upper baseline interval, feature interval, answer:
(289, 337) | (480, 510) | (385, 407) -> 0.08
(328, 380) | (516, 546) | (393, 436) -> -0.13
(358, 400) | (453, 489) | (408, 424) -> -0.16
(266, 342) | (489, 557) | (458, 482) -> 0.05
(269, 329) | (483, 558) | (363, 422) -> 0.17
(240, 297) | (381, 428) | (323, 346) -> -0.20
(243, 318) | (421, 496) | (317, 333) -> -0.25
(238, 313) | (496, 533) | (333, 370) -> 0.09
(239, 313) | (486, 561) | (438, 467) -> -0.11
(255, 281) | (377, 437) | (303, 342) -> -0.18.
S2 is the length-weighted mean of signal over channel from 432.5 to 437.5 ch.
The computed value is 46.2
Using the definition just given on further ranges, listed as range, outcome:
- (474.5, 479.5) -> 36.3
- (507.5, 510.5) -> 44.5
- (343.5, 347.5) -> 39.4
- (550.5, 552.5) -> 41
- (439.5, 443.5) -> 44.5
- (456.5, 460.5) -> 44.9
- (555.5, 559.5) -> 42.8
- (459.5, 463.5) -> 46.5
